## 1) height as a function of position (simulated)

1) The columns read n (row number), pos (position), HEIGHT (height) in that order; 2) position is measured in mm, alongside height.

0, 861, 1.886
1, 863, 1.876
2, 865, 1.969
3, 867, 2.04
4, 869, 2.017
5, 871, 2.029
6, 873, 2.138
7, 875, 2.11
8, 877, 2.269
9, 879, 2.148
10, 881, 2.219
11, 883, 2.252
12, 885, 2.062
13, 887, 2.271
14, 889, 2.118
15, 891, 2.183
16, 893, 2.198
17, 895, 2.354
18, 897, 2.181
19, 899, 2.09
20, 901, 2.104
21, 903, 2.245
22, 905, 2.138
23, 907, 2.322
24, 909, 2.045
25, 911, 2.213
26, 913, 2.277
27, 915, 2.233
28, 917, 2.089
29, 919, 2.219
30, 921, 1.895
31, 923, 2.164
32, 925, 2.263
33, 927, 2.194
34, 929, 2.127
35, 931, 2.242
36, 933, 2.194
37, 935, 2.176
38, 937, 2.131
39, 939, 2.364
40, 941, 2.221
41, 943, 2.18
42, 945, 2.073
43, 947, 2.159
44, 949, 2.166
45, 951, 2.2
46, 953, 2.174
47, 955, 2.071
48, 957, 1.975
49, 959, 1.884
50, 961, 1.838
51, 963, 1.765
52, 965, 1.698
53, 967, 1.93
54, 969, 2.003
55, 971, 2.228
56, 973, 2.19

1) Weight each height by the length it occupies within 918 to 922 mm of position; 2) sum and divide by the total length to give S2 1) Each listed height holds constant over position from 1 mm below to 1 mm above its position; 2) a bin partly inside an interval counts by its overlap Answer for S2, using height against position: 2.06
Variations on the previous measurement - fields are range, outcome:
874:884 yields 2.2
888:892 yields 2.15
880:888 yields 2.2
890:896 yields 2.24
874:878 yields 2.19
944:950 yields 2.13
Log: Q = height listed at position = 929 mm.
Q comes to 2.127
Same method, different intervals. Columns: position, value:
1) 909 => 2.045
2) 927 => 2.194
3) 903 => 2.245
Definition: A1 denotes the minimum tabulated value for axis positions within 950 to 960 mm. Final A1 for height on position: 1.884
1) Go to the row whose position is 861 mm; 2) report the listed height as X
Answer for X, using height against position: 1.886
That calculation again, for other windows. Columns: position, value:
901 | 2.104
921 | 1.895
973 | 2.19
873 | 2.138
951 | 2.2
